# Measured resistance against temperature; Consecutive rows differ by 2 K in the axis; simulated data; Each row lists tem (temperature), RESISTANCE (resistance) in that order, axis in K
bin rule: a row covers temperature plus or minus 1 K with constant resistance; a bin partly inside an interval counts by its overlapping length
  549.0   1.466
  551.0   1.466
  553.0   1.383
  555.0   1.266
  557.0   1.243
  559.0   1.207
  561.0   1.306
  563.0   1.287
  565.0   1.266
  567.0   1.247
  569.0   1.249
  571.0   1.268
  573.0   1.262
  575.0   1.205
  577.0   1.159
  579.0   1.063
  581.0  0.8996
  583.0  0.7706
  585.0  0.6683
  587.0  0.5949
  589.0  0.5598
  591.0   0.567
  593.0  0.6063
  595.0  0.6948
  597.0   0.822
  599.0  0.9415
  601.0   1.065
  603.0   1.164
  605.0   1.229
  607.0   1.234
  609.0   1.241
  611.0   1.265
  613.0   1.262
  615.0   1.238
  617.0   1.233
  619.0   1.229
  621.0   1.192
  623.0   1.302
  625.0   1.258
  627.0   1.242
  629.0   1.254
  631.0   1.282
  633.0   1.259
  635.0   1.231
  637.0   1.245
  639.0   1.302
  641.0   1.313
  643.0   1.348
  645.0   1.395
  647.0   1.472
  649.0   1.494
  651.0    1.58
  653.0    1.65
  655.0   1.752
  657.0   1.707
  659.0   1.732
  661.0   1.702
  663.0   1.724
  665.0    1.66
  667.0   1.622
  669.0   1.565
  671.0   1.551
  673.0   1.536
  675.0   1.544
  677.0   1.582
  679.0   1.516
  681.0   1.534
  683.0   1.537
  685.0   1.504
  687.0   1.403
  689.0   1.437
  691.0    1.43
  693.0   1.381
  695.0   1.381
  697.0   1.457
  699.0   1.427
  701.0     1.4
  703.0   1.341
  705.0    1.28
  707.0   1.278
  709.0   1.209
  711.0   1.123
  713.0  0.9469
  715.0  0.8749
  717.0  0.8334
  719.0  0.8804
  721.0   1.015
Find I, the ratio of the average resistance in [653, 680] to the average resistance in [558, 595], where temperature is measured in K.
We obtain 1.6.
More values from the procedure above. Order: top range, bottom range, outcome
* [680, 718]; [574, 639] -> 1.22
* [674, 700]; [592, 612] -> 1.43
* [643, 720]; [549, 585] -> 1.19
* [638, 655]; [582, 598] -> 2.21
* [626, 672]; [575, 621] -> 1.50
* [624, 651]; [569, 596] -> 1.50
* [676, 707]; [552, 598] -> 1.40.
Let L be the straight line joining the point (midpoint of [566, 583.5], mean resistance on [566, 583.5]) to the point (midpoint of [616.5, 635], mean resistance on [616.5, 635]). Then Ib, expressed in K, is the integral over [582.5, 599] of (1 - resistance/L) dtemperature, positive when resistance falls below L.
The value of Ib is 7.0 K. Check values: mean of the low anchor 1.13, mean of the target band 0.674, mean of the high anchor 1.25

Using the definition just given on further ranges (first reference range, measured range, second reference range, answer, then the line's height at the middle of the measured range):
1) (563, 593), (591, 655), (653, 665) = 7.8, 1.39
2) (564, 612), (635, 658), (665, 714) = -4.1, 1.24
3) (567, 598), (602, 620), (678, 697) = -3.1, 1.05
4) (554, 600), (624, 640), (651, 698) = 0.7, 1.32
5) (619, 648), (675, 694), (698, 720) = -4.6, 1.19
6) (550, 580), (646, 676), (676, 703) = -4.4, 1.41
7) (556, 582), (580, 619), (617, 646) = 8.9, 1.24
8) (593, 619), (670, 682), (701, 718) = -4.6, 1.12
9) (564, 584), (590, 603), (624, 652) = 4.3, 1.21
